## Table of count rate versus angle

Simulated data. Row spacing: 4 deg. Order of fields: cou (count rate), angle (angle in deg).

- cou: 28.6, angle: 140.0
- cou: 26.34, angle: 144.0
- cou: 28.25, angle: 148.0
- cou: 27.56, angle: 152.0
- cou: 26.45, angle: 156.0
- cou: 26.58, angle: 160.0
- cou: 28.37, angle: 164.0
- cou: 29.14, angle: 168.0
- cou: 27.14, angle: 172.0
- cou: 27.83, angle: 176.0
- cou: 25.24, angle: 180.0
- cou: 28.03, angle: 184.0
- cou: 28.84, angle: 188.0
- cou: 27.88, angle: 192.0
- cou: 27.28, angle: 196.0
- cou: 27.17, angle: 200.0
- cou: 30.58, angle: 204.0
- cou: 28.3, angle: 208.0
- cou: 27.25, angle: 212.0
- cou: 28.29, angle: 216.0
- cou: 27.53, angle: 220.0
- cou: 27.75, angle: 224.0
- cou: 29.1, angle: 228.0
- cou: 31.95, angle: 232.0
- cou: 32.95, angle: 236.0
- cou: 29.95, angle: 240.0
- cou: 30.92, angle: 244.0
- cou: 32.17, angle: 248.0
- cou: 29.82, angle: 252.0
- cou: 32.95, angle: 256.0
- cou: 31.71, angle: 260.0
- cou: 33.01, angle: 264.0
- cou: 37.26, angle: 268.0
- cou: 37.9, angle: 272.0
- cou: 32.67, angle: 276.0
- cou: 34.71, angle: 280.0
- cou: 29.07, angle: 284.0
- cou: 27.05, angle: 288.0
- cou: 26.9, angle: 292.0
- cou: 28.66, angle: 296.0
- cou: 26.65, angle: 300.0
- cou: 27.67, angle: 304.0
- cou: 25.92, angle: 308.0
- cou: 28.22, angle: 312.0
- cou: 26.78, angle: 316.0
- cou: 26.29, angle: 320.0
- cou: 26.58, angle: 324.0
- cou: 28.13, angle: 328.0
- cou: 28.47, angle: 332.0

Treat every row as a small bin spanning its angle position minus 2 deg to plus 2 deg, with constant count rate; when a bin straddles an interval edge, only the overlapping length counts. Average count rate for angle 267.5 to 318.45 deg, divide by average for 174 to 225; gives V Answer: 1.07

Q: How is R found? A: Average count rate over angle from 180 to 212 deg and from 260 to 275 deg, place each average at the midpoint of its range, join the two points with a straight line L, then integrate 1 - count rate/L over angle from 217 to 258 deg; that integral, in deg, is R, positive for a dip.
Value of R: 2.26 deg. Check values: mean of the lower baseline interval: 28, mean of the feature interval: 30.5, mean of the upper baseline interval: 35.3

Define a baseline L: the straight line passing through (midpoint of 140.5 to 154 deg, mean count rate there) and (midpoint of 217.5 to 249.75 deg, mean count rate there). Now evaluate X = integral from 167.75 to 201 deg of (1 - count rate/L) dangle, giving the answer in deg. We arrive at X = 1.32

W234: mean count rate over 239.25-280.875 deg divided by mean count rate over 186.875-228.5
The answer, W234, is 1.17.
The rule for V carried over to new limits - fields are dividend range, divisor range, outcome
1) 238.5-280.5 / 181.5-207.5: 1.17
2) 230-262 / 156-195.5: 1.14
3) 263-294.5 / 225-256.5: 1.04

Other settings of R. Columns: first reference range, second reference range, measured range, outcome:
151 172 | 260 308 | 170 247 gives 0.47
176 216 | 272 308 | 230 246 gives -1.60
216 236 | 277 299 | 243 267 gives -2.19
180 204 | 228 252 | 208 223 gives 0.88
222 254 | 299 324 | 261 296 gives -4.29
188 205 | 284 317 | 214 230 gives -0.12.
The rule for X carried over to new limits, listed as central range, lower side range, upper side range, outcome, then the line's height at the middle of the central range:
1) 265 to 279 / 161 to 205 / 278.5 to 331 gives -3.92 deg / 27.8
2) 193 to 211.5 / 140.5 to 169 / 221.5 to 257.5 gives 0.71 deg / 29.3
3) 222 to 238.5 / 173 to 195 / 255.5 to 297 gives -0.34 deg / 29.8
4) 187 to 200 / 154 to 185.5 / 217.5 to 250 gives 0.28 deg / 28.4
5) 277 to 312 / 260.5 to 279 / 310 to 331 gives 3.08 deg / 31.2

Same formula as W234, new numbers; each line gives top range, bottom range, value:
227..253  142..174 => 1.13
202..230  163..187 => 1.03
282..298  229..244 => 0.89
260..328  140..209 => 1.07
